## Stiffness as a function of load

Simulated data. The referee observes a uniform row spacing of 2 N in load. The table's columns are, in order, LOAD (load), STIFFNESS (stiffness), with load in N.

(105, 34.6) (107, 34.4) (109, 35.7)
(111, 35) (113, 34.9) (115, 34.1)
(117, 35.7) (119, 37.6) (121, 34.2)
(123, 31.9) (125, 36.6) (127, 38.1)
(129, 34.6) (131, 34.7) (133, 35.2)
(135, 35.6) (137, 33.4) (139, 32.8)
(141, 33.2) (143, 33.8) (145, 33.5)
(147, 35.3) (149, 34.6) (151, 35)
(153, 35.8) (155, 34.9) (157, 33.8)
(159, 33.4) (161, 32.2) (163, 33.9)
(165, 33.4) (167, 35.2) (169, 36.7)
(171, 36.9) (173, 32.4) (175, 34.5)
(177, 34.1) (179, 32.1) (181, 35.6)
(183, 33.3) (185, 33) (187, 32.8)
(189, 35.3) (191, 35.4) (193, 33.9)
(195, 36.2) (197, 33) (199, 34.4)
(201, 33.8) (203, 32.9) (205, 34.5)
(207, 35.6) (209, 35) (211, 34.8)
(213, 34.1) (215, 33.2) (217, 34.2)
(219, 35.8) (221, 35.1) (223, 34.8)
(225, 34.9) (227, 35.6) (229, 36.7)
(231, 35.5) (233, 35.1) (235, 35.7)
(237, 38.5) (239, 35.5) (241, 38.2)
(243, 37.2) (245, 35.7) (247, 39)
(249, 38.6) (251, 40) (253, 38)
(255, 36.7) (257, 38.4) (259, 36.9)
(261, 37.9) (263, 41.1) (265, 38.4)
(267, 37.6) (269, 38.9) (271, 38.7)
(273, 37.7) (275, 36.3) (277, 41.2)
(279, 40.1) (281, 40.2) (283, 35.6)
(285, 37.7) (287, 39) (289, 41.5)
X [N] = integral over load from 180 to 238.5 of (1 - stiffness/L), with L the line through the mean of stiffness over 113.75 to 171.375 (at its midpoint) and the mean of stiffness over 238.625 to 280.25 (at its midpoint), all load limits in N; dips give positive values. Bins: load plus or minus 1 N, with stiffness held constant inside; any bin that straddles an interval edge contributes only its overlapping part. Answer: 3.1 N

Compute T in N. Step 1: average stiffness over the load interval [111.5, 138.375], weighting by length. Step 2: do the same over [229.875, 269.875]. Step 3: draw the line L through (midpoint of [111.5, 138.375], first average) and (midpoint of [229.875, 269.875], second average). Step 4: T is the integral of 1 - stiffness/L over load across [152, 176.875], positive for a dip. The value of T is 1.0 N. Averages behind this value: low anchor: 35.1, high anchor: 37.6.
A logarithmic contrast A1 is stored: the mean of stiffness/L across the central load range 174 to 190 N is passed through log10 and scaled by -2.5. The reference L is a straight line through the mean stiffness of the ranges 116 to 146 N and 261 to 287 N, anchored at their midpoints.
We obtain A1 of 0.071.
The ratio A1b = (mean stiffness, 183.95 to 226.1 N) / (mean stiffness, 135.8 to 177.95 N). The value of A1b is 1.01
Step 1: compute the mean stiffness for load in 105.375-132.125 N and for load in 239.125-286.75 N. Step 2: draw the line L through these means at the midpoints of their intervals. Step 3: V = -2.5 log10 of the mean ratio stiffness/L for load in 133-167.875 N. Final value 0.05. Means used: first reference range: 35.2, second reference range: 38.2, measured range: 34.1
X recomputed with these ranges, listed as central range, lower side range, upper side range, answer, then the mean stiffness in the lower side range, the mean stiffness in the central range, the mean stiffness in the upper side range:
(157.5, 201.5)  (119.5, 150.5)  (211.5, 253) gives 1.4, 34.6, 34.2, 36.2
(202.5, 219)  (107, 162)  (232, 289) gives 1.0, 34.6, 34.4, 38.1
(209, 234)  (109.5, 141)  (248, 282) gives 1.7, 34.9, 35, 38.6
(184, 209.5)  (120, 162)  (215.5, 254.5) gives 1.0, 34.4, 34.3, 36.5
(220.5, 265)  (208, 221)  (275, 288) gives -0.9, 34.6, 37.1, 38.8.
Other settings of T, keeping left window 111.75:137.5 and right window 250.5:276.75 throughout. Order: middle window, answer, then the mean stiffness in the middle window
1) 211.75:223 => 0.8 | 34.5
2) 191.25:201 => 0.6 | 34.4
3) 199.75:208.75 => 0.6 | 34.3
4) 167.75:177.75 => 0.4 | 34.9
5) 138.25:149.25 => 0.5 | 33.8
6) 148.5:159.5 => 0.4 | 34.6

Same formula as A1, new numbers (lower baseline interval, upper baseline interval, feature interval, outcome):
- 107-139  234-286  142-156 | 0.03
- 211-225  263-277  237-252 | -0.04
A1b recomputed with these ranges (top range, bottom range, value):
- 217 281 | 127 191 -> 1.09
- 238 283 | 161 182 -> 1.11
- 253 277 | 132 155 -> 1.11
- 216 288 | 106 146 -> 1.08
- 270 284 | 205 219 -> 1.11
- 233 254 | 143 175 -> 1.09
